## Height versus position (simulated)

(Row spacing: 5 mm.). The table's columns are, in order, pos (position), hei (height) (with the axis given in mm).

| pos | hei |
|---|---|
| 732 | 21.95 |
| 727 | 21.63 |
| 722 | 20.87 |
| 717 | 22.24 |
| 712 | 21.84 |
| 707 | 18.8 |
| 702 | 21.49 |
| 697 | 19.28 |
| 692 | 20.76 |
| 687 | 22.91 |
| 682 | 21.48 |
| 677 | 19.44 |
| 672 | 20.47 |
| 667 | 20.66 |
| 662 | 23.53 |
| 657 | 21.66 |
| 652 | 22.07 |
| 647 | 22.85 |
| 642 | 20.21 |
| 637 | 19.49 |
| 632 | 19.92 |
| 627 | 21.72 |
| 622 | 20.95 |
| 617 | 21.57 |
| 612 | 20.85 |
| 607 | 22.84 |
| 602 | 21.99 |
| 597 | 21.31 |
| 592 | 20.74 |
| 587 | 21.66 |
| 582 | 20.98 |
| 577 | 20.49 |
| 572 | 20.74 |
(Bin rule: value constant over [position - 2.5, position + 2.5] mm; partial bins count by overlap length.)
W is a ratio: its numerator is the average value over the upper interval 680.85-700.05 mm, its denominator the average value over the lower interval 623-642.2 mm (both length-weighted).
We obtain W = 1.03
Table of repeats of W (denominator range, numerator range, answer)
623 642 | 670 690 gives 1.03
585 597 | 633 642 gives 0.93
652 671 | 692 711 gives 0.92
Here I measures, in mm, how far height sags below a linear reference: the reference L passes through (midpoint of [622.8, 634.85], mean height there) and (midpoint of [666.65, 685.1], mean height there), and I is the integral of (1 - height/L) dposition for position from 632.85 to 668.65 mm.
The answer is -1.3 mm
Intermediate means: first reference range 20.8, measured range 21.4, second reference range 20.6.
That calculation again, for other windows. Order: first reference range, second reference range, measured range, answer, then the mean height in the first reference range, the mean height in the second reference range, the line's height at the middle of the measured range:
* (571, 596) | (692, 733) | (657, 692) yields -0.7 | 21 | 21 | 21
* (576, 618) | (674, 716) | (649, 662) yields -0.7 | 21.4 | 20.8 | 21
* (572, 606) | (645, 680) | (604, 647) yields 0.6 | 21.2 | 21.5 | 21.4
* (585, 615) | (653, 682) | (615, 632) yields 0.2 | 21.6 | 21.2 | 21.4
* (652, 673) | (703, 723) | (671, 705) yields 0.8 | 21.7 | 21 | 21.3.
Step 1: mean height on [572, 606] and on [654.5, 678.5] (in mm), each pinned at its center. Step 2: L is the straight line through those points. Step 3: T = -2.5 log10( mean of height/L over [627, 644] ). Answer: 0.06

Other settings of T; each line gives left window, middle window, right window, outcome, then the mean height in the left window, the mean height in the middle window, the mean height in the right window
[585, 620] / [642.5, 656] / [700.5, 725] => -0.035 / 21.6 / 22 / 21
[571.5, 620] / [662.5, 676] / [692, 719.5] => 0.003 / 21.3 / 20.9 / 20.7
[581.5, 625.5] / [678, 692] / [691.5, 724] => -0.038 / 21.5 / 21.6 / 20.8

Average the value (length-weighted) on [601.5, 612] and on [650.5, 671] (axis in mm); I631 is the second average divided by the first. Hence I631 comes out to 0.99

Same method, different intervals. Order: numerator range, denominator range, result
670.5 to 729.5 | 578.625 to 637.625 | 0.99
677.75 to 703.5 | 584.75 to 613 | 0.97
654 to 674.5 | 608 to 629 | 1.01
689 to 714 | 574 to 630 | 0.96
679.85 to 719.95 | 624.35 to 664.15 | 0.99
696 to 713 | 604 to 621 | 0.94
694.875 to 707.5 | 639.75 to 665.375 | 0.91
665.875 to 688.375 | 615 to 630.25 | 0.98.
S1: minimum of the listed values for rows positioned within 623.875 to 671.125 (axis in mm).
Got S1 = 19.49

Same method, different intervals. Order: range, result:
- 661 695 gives 19.44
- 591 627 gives 20.74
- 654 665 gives 21.66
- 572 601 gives 20.49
